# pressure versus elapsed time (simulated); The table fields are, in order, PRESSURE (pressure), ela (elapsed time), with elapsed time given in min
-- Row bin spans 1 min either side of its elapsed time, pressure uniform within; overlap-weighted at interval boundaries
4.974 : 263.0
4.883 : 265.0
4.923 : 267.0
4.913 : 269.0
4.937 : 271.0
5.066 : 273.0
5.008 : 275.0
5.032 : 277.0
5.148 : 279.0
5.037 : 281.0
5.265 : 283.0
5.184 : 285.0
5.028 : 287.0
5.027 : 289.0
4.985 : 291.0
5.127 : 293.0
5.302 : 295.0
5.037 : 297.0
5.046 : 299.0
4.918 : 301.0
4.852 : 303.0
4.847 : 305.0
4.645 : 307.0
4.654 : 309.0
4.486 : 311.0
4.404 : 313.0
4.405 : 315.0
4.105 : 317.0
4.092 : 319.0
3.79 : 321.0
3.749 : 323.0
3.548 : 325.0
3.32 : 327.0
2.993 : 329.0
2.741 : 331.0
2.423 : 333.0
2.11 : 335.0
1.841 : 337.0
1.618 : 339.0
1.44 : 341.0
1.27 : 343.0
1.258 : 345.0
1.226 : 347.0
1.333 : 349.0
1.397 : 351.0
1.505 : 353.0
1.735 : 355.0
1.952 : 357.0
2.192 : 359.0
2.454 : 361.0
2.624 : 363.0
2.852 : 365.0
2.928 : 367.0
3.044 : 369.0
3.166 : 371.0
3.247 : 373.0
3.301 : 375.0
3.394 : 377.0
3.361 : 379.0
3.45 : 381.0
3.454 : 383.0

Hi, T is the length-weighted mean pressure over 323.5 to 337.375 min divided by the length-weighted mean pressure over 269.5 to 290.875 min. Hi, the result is 0.55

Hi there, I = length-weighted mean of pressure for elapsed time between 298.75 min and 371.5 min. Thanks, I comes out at 2.98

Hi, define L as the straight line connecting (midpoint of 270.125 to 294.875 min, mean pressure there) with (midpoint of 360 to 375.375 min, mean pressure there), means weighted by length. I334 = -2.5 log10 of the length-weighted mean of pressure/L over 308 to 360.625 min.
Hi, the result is 0.41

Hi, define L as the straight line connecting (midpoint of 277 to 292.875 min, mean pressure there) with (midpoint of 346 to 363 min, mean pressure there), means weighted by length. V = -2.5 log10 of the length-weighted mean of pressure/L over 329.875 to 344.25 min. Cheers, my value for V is 0.35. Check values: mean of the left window 5.09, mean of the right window 1.78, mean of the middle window 1.92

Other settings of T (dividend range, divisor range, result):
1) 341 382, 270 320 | 0.49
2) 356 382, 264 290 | 0.58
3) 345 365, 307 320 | 0.42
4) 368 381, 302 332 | 0.81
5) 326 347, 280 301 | 0.40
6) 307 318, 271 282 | 0.88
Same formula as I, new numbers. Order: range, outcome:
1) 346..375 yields 2.3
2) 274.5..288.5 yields 5.1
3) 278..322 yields 4.79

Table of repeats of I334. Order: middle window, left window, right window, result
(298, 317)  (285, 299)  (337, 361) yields -0.133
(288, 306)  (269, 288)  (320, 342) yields -0.187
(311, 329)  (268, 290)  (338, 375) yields -0.118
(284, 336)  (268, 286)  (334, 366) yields -0.182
